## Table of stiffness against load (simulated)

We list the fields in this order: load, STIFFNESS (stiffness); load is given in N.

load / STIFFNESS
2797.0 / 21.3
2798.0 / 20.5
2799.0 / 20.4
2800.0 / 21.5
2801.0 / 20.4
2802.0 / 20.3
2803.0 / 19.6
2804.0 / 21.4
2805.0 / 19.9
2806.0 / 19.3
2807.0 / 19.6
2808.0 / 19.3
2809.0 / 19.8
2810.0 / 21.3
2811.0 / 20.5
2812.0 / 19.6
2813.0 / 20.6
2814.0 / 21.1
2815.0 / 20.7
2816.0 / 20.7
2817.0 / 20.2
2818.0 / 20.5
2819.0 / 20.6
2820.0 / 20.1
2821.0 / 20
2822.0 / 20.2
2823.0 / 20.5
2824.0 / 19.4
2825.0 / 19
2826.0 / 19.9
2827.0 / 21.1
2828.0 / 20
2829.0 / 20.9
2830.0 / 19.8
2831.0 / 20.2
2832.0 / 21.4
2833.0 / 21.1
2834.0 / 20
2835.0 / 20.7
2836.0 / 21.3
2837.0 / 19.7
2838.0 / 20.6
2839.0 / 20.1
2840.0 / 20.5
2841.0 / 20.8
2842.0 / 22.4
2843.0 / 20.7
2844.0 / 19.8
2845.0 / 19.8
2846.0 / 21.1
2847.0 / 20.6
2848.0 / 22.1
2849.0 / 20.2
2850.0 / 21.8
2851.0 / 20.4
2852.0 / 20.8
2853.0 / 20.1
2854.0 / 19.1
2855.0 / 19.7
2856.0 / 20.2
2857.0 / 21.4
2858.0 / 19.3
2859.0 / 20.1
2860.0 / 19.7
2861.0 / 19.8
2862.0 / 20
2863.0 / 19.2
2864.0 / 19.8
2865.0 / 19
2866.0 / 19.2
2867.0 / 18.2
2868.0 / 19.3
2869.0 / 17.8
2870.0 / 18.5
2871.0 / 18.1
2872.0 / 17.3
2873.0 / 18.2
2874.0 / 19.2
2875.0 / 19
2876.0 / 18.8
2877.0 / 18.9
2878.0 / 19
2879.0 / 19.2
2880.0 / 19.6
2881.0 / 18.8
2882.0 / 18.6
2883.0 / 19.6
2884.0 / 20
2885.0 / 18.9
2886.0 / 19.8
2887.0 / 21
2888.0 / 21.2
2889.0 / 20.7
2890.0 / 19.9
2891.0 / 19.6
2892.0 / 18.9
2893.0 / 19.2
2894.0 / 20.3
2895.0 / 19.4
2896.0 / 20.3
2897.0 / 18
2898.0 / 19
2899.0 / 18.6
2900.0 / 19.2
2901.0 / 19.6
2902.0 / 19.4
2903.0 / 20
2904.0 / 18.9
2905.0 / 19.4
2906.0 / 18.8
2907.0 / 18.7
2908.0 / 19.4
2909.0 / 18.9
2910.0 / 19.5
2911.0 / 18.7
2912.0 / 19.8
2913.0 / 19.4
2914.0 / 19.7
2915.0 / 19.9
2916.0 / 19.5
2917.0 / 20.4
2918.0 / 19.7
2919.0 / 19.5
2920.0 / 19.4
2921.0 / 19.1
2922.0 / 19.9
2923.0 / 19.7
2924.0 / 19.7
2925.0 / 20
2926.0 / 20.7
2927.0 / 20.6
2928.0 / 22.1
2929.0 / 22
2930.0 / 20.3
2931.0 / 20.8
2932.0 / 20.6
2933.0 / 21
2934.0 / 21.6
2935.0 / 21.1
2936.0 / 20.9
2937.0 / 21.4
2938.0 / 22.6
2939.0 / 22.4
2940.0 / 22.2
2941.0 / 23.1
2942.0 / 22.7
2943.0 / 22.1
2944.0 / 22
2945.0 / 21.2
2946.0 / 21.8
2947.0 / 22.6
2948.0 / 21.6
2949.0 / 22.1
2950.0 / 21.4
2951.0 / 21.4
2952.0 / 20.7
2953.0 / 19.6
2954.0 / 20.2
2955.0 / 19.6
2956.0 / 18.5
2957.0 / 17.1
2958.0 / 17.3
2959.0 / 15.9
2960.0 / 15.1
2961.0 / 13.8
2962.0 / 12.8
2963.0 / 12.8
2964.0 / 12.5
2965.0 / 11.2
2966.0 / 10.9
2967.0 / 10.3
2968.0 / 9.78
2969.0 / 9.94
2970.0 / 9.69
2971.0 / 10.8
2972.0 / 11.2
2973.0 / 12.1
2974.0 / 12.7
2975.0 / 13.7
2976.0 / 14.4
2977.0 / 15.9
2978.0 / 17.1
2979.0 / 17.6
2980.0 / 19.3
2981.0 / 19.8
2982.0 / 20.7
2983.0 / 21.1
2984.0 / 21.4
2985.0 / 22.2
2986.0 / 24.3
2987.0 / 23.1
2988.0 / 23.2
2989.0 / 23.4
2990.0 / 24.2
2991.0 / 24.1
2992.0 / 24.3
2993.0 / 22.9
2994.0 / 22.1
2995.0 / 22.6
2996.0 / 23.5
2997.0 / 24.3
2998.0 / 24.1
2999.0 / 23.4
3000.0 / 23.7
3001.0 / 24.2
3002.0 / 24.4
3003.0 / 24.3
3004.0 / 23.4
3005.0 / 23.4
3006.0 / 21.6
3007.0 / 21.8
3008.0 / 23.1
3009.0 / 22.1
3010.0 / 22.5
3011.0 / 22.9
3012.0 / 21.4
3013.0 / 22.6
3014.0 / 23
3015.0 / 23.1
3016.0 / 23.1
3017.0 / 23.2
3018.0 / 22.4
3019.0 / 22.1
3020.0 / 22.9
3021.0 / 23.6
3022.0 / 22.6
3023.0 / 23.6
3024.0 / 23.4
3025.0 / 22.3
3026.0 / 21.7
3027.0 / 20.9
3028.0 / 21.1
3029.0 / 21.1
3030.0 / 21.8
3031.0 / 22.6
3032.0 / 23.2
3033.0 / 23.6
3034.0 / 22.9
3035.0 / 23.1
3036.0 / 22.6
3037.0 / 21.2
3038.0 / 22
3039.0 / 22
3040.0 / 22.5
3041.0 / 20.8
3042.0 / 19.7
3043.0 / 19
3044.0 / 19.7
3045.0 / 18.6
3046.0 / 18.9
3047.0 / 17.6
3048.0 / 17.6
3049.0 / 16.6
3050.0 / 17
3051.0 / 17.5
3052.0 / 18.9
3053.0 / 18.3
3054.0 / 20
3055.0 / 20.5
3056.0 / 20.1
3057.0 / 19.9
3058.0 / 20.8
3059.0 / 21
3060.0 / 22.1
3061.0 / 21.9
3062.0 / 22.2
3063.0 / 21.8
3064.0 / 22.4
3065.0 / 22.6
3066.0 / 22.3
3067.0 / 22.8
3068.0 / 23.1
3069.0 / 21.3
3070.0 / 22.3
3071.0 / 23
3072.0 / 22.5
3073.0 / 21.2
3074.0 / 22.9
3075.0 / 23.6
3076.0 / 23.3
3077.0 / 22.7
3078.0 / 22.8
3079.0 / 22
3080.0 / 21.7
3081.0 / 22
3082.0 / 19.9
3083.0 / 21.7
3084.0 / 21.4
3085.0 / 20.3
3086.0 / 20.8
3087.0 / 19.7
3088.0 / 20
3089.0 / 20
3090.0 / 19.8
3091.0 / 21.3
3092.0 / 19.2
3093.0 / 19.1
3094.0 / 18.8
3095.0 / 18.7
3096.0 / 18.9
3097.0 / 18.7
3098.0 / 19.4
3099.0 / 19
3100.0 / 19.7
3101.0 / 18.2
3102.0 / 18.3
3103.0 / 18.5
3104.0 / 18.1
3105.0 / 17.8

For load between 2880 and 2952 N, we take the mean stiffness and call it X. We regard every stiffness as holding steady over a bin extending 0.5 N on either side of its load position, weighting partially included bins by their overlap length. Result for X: 20.3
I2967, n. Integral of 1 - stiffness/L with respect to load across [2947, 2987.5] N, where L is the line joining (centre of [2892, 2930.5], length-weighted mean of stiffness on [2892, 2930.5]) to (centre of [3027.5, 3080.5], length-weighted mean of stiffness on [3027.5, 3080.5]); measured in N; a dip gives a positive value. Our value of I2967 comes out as 7.3 N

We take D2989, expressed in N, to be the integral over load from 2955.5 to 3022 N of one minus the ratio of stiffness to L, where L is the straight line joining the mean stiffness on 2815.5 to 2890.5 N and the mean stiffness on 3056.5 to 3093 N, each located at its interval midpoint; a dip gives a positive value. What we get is 4.8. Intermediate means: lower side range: 19.9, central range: 19.4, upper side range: 21.6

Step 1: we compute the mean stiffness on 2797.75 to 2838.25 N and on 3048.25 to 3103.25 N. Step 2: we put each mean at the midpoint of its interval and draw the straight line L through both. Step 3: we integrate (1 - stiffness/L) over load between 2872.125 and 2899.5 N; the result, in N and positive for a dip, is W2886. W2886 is 1.4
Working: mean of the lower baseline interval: 20.3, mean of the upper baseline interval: 20.6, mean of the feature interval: 19.4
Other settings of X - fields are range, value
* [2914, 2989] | 18.7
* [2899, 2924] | 19.4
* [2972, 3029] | 21.6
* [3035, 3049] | 20.1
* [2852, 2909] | 19.3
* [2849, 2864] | 20.1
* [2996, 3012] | 23.2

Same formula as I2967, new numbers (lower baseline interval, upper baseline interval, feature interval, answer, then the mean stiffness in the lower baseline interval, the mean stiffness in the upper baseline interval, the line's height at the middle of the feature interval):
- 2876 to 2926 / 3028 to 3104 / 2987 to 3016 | -4.2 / 19.5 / 20.7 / 20.2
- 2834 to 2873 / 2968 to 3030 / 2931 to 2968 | 3.0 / 20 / 20.9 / 20.6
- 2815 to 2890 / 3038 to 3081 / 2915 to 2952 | -1.4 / 19.9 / 20.9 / 20.3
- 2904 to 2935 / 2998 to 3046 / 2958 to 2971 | 5.4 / 20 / 22.3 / 21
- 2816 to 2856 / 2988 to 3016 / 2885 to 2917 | 3.0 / 20.4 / 23.2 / 21.5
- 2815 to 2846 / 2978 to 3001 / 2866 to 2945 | 5.6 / 20.4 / 22.4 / 21.4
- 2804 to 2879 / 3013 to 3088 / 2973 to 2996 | 0.7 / 20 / 21.4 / 21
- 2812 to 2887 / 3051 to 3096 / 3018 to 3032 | -1.0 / 19.9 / 21.1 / 20.9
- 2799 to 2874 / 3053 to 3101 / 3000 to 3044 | -3.4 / 20.1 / 21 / 20.8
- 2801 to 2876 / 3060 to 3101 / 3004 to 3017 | -1.1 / 20.1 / 21.1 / 20.8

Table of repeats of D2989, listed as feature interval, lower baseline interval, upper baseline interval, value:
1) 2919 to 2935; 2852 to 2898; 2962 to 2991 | -2.40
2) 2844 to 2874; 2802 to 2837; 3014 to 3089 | 1.18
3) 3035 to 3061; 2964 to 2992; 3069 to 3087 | 0.63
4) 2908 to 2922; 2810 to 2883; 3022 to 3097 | 0.55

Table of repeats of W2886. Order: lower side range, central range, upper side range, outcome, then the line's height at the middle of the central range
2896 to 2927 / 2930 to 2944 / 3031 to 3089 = -1.4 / 19.7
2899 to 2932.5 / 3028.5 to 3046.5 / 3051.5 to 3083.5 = -0.1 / 21.3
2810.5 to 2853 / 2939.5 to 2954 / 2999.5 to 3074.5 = -0.4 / 21.2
